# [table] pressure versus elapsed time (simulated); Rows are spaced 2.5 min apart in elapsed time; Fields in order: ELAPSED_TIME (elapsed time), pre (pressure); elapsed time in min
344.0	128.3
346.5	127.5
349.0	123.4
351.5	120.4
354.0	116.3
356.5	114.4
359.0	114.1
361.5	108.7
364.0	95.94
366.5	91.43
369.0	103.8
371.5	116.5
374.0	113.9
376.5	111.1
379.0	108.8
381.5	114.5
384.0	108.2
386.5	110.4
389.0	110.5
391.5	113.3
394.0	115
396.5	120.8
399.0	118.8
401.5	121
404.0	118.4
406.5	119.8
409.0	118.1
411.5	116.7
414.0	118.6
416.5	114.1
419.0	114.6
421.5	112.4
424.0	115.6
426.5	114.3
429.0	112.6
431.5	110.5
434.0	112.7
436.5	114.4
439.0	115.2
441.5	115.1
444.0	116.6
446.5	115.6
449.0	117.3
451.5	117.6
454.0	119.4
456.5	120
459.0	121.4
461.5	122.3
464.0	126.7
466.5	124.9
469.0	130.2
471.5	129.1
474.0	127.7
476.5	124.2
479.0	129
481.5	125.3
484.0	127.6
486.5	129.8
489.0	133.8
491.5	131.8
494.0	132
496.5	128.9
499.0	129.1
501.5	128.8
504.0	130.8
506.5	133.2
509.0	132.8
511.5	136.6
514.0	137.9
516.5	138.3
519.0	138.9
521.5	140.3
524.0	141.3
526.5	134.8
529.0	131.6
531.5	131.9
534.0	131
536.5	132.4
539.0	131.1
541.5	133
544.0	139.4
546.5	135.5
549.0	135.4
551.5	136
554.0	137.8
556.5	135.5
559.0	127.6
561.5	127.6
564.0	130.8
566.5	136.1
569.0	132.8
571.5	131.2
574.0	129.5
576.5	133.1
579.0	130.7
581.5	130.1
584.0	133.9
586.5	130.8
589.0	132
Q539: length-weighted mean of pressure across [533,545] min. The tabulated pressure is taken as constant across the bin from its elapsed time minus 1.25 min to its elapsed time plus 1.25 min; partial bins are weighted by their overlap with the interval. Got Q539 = 133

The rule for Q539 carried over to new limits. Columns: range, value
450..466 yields 121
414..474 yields 118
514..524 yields 139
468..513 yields 130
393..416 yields 118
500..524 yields 136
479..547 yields 133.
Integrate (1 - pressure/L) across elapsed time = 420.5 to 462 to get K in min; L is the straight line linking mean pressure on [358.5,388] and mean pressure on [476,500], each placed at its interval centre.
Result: 1.6 min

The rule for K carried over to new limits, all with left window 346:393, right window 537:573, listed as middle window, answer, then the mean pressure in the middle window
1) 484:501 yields -0.60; 131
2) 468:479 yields -0.36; 128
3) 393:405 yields -0.40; 119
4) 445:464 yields 0.32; 120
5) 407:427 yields 0.23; 116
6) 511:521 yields -0.72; 138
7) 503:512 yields -0.37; 133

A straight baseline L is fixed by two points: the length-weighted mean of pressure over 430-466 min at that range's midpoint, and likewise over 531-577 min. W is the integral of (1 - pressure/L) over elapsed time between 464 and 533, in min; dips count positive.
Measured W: -3.8 min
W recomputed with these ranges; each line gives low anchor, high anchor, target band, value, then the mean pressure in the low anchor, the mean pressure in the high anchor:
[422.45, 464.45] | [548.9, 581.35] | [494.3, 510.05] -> -0.81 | 117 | 132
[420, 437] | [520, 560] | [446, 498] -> -1.71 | 113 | 135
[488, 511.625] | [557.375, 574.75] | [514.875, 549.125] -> -1.08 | 132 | 131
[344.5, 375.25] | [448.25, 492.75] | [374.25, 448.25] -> 2.38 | 113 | 126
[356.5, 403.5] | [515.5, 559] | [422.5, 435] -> 0.58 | 111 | 135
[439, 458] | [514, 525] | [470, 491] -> -0.20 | 117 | 139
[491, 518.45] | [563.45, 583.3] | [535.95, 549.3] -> -0.22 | 133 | 132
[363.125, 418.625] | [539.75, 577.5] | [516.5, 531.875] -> -0.92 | 113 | 133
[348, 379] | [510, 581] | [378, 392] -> 0.32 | 111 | 134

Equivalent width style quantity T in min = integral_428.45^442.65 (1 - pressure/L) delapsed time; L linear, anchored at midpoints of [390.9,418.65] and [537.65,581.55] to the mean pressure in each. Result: 0.9 min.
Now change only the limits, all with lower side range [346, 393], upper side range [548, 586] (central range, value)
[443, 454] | 0.26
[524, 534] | -0.40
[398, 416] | -0.48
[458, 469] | -0.28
